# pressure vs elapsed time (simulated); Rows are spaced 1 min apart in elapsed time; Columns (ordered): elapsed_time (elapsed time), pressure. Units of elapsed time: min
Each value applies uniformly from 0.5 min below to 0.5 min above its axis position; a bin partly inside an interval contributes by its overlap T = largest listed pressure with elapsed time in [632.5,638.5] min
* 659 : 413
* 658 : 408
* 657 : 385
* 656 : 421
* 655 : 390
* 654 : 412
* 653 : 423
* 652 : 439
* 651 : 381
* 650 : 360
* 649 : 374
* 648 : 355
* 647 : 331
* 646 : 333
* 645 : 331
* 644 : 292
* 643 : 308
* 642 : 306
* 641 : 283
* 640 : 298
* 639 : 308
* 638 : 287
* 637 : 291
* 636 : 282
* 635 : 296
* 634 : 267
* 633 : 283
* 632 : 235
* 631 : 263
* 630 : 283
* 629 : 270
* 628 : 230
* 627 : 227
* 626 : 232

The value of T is 296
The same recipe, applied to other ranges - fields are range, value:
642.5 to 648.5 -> 355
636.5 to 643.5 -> 308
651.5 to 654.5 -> 439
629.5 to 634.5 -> 283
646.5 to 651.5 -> 381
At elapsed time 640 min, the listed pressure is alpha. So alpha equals 298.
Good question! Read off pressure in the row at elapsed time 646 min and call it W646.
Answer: 333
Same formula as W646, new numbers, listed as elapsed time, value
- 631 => 263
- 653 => 423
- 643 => 308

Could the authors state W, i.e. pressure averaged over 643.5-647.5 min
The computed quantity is 322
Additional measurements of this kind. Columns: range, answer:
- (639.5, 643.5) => 299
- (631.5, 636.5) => 273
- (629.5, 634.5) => 266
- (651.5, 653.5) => 431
